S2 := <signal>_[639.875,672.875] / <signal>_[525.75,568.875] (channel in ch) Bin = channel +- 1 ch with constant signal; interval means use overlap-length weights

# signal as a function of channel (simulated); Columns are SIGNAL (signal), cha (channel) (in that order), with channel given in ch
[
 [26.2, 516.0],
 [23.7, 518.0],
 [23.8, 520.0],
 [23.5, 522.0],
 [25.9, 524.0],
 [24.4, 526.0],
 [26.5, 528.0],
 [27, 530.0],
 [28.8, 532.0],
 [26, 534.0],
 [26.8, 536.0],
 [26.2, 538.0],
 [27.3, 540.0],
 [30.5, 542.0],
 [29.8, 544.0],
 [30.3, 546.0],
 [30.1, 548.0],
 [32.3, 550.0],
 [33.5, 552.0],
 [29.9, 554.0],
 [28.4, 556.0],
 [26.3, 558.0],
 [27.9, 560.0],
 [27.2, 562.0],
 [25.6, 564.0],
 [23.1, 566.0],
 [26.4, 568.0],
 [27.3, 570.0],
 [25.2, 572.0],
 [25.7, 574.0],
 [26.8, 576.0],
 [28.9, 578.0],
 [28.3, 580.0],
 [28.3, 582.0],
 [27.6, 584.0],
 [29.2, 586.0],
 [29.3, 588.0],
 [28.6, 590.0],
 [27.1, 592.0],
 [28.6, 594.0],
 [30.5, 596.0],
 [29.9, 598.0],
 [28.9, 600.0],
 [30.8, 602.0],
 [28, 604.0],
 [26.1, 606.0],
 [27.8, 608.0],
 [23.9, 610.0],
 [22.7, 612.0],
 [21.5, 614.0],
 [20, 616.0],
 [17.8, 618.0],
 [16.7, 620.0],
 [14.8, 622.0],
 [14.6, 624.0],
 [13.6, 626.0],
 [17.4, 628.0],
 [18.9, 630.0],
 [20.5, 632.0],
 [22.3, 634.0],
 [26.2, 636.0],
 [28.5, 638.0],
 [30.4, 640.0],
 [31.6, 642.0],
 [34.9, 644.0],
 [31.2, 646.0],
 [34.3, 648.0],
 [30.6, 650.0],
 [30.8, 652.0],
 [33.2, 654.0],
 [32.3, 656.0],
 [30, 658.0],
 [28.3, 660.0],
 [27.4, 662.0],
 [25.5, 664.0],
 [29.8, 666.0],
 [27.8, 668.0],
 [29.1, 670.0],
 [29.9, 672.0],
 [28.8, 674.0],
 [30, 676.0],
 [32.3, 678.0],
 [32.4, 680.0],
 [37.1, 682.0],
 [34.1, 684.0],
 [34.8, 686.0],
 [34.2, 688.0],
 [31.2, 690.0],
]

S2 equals 1.09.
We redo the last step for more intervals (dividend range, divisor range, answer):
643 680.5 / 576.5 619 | 1.13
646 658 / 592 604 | 1.09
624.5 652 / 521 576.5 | 0.95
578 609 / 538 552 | 0.95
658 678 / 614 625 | 1.67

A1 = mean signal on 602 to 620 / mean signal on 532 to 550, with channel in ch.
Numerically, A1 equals 0.82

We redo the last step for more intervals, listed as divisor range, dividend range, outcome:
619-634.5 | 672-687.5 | 1.90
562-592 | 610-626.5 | 0.67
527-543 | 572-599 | 1.03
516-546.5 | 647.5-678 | 1.12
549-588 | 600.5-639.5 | 0.79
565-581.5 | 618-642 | 0.78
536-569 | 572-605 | 1.00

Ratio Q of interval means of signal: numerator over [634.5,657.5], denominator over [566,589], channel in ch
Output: 1.1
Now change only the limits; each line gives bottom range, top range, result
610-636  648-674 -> 1.57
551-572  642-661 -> 1.16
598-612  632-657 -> 1.10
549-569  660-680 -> 1.04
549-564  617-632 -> 0.57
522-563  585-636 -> 0.84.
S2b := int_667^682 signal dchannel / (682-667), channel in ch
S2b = 30.5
